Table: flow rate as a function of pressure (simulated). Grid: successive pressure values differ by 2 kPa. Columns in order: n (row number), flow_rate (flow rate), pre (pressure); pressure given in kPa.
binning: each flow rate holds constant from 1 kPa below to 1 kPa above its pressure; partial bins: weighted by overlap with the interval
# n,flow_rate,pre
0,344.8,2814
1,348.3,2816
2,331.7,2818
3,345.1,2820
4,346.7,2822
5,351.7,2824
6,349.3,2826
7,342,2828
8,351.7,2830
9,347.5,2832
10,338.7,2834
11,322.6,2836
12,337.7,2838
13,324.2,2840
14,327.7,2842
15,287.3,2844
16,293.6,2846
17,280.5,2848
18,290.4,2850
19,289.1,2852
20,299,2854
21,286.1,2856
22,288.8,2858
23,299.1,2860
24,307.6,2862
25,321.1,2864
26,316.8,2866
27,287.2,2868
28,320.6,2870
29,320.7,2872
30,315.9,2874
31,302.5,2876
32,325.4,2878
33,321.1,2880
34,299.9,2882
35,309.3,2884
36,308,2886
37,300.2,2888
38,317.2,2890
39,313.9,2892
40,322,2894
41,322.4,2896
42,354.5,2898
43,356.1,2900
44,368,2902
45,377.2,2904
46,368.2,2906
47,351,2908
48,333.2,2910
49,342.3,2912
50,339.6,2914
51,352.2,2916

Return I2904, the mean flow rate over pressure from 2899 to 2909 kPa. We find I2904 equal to 364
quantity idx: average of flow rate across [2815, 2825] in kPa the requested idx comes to 345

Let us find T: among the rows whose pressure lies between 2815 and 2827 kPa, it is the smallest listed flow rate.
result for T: 331.7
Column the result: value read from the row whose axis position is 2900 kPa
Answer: 356.1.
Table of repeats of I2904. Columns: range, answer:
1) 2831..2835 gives 343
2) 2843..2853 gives 288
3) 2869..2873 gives 321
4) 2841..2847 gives 303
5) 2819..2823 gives 346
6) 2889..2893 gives 316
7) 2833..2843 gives 330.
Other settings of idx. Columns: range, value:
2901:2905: 373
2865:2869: 302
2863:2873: 313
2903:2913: 354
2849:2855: 293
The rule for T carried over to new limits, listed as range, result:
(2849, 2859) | 286.1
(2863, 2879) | 287.2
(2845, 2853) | 280.5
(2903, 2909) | 351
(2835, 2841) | 322.6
